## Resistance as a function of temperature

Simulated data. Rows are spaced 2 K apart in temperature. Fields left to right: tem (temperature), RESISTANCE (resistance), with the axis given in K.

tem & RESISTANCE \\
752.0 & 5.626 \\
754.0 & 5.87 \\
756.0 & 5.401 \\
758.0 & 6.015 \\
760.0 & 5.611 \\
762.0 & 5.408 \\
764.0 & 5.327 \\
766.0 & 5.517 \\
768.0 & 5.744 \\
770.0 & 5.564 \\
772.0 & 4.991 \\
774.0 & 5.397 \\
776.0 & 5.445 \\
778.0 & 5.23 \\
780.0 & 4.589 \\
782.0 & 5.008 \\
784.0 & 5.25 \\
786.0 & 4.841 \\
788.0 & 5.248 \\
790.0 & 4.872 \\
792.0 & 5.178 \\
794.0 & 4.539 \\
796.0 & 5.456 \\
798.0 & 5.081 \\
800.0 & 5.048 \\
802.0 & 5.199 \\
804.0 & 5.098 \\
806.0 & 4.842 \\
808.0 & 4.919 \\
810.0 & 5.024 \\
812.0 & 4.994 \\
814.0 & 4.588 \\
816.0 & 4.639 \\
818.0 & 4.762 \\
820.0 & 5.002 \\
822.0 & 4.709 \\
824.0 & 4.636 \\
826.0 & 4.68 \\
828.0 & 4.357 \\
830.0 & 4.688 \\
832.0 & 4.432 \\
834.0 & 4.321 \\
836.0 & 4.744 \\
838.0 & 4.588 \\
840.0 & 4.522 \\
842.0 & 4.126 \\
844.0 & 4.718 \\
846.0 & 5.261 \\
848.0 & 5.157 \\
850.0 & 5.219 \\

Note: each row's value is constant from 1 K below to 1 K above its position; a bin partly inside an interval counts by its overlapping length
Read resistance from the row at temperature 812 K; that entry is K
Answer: 4.994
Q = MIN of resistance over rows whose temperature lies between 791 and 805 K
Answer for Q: 4.539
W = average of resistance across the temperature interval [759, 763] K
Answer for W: 5.51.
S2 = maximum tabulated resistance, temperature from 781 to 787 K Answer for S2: 5.25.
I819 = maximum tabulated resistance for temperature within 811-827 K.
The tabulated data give 5.002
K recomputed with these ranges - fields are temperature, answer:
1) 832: 4.432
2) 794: 4.539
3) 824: 4.636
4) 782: 5.008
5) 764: 5.327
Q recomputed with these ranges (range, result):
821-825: 4.636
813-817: 4.588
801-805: 5.098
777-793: 4.589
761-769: 5.327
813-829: 4.357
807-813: 4.919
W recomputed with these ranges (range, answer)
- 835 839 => 4.67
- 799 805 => 5.11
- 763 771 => 5.54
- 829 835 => 4.48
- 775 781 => 5.09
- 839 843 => 4.32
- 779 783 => 4.8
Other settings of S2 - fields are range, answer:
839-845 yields 4.718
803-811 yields 5.098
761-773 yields 5.744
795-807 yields 5.456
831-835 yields 4.432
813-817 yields 4.639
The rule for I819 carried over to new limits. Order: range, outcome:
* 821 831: 4.709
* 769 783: 5.564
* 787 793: 5.248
